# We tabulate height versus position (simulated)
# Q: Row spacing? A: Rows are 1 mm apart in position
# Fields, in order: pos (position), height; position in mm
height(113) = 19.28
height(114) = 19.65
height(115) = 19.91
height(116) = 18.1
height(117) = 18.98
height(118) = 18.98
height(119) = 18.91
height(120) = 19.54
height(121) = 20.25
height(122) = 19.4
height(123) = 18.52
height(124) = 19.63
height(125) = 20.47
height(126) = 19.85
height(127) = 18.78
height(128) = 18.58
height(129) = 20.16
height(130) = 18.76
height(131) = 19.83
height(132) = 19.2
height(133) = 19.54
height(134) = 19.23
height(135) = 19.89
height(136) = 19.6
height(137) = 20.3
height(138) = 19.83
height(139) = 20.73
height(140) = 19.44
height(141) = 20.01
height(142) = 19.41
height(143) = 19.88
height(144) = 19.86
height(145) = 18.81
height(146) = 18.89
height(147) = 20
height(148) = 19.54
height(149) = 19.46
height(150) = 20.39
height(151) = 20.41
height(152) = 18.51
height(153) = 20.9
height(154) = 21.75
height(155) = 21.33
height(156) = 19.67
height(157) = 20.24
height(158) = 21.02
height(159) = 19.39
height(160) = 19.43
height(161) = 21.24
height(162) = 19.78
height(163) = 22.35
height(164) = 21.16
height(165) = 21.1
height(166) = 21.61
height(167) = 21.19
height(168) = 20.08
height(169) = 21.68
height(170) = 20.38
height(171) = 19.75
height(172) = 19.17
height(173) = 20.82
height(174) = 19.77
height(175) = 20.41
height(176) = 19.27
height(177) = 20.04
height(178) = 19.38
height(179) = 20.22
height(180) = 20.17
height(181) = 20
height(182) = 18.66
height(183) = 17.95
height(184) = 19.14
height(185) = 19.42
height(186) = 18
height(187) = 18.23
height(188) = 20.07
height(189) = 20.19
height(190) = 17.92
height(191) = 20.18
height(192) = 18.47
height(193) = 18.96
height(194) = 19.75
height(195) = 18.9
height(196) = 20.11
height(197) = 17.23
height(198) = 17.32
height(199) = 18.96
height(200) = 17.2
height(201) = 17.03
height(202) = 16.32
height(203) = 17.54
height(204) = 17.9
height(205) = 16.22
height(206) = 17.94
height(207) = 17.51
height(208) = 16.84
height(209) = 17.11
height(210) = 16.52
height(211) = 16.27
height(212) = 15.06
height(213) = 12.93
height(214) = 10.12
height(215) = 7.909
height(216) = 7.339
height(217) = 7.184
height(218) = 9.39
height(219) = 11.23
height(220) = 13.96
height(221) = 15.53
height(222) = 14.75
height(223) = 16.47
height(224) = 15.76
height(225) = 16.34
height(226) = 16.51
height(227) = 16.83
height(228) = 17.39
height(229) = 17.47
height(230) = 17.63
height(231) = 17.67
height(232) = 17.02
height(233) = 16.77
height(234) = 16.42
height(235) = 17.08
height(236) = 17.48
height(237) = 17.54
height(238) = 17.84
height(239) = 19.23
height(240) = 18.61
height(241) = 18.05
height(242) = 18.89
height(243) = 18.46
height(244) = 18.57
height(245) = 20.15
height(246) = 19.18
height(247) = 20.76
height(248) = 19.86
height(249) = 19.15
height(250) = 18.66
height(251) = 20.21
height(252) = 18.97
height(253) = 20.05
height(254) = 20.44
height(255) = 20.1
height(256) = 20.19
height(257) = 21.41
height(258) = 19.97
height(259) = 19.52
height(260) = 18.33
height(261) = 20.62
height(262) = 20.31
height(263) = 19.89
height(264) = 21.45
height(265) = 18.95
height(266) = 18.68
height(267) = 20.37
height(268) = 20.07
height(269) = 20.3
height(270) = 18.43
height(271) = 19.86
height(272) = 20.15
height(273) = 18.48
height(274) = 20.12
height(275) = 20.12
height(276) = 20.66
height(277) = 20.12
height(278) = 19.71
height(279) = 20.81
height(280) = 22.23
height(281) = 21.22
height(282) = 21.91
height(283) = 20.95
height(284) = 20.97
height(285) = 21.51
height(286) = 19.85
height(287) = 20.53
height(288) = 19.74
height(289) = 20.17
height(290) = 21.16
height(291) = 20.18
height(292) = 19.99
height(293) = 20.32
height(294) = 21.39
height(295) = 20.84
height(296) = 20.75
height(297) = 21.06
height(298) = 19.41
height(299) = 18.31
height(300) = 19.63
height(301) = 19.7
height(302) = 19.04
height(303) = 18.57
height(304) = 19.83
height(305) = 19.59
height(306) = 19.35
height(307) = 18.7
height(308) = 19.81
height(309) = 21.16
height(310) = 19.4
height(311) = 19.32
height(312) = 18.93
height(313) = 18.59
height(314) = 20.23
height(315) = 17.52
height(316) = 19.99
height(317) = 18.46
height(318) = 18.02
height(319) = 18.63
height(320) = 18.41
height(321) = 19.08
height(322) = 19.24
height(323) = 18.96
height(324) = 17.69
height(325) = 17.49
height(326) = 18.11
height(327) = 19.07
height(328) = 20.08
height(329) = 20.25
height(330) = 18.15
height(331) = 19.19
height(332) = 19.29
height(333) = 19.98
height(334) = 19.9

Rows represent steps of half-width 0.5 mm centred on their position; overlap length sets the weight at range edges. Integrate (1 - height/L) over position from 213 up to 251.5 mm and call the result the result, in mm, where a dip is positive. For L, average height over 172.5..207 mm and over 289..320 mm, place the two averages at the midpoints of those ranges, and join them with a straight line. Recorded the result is 5.7 mm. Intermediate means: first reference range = 18.8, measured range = 16.3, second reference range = 19.6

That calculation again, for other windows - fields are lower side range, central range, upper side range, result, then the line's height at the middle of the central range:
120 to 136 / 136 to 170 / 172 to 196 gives -1.5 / 19.4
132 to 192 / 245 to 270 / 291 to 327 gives -0.4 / 19.5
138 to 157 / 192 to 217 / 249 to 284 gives 4.9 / 20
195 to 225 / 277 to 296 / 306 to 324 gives -2.9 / 18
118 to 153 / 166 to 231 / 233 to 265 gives 7.0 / 19.4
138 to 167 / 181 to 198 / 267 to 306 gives 1.1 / 20.2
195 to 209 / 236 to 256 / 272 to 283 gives 0.1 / 19.3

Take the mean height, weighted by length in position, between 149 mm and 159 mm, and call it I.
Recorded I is 20.4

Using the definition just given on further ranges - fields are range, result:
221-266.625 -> 18.5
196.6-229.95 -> 15.2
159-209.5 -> 19.2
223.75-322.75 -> 19.4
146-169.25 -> 20.5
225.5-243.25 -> 17.6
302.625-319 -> 19.2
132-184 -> 20.1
